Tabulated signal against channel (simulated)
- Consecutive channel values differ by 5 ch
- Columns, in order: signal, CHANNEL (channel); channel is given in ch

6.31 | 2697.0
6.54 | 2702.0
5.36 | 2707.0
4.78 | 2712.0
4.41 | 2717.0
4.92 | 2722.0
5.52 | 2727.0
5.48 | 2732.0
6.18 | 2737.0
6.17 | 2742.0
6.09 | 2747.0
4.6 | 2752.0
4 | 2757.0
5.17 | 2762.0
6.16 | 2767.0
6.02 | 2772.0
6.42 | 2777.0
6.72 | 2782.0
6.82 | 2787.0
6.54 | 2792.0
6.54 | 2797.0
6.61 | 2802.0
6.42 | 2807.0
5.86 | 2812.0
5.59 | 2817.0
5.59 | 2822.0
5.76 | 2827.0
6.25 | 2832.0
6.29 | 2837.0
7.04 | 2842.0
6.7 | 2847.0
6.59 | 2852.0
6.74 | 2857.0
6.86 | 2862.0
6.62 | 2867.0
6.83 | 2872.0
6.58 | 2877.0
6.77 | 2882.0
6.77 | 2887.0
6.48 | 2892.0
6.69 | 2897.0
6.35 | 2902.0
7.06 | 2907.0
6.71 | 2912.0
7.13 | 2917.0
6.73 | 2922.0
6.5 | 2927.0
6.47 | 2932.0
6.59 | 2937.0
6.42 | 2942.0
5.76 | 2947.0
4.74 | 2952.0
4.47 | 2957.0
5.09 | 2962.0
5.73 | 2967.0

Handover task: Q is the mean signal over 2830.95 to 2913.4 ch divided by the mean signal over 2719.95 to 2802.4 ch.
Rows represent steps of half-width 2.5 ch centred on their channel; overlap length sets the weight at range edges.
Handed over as 1.14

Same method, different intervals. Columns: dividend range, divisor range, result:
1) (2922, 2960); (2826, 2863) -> 0.90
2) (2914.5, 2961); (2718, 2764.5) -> 1.14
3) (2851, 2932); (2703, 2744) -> 1.25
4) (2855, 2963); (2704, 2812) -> 1.11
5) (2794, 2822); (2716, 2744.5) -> 1.12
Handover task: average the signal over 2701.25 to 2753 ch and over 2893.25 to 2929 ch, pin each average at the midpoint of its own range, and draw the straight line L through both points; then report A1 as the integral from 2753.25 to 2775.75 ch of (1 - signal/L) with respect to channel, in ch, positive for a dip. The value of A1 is 1.4 ch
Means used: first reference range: 5.45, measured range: 5.36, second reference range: 6.73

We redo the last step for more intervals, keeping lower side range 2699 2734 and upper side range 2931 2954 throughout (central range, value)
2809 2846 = -2.9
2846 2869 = -3.9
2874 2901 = -3.8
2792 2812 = -3.2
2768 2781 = -1.9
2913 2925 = -2.0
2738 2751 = -1.4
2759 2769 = -0.2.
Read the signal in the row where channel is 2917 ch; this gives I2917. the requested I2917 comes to 7.13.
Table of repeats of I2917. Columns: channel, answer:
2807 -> 6.42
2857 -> 6.74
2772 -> 6.02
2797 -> 6.54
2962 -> 5.09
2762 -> 5.17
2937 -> 6.59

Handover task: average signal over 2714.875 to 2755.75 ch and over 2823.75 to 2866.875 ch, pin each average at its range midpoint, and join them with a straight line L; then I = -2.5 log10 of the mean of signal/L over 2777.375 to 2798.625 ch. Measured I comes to -0.123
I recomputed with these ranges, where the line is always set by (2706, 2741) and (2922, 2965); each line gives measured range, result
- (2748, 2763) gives 0.145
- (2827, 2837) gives -0.112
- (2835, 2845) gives -0.201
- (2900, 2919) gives -0.189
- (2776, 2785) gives -0.217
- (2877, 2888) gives -0.187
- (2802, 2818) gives -0.115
